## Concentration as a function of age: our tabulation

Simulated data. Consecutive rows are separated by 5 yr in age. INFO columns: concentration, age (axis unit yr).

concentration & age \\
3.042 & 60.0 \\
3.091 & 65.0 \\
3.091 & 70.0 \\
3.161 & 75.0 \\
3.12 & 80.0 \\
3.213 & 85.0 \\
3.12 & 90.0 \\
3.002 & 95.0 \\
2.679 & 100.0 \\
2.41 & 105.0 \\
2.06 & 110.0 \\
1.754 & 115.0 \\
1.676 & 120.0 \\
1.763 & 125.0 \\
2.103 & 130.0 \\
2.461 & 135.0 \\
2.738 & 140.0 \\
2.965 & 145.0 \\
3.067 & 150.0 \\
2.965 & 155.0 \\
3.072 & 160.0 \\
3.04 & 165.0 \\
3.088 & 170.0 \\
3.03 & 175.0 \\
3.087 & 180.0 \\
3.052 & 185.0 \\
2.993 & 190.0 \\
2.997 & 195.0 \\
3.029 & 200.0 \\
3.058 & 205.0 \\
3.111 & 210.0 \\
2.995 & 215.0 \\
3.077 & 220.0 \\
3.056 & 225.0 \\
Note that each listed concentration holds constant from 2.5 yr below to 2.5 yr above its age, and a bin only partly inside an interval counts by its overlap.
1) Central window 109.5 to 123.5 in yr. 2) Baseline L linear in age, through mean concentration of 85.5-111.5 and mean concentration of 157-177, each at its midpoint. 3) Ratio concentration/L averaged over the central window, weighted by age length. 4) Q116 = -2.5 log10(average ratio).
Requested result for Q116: 0.49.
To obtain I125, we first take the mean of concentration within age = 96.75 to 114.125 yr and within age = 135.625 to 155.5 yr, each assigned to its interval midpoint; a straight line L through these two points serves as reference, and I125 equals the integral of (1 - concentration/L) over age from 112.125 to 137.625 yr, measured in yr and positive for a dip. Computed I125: 6.4 yr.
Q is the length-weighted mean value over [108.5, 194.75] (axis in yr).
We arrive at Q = 2.66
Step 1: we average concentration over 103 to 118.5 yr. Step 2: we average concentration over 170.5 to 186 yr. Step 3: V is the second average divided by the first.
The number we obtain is 1.50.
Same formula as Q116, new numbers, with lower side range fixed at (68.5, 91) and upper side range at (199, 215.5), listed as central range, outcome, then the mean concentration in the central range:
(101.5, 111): 0.33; 2.31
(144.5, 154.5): 0.03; 3.02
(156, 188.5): 0.01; 3.05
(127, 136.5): 0.36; 2.24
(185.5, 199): 0.02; 3.01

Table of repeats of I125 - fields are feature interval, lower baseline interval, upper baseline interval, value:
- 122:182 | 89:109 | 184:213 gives 2.64 yr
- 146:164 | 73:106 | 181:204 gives -0.12 yr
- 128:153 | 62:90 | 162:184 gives 3.24 yr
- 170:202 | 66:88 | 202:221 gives 0.40 yr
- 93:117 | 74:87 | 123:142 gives 3.28 yr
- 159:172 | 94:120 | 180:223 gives -1.49 yr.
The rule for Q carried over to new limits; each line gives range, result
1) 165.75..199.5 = 3.04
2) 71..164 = 2.64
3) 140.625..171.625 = 3.01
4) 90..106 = 2.79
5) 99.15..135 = 2.06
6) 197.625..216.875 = 3.05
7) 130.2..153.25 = 2.74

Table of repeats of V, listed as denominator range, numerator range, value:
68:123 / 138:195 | 1.14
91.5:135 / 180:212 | 1.37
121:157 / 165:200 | 1.20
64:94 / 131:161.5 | 0.91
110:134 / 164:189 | 1.62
